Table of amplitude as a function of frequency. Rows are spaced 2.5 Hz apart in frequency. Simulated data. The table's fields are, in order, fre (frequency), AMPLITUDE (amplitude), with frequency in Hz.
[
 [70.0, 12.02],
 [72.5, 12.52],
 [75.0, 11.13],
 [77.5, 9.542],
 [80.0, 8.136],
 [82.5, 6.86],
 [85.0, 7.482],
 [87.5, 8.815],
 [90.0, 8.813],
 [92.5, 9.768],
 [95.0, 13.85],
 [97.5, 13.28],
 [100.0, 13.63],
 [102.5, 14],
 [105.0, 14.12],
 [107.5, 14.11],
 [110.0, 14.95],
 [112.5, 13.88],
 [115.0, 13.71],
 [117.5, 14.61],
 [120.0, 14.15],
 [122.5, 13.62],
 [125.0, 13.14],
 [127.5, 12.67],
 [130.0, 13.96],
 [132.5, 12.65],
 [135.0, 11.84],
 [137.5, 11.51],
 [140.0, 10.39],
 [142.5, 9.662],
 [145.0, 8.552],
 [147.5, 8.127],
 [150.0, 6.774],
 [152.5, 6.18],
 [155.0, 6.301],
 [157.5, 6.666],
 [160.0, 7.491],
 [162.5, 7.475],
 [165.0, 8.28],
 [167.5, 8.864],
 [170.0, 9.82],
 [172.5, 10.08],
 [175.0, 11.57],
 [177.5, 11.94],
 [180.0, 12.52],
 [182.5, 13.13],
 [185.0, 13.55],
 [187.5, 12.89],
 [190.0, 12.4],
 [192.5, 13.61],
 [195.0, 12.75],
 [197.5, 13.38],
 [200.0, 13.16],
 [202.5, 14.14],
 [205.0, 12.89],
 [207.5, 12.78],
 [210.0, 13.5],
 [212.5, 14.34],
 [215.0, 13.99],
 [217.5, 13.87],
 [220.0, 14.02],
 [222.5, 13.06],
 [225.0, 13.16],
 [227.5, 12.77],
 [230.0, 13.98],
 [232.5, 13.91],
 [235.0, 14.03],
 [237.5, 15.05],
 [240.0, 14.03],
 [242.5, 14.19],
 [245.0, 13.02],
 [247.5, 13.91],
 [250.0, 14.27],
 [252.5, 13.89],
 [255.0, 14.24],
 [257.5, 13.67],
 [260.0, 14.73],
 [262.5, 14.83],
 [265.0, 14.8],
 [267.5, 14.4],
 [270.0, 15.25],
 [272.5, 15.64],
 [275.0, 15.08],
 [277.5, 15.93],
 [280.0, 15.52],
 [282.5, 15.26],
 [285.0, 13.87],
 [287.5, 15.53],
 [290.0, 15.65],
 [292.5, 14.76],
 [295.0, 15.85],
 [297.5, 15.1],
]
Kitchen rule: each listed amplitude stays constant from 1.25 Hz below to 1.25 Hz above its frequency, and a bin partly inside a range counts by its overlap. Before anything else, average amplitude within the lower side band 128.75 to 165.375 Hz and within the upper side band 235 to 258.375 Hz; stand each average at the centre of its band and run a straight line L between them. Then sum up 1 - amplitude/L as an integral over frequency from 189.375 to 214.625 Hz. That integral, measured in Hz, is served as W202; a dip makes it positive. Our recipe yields -3.3 Hz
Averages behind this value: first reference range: 9.08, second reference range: 14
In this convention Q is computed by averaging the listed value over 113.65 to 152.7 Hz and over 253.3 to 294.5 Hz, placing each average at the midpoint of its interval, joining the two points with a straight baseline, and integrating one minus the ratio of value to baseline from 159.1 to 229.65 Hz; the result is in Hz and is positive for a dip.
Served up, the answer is 4.34 Hz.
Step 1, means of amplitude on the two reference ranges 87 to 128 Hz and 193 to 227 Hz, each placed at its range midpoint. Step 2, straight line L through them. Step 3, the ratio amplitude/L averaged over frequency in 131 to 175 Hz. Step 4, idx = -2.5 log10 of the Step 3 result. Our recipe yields 0.42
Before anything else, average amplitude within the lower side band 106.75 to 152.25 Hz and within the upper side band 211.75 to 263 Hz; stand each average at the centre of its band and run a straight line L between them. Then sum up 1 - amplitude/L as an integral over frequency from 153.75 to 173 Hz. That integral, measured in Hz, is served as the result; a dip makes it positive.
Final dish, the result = 7.0 Hz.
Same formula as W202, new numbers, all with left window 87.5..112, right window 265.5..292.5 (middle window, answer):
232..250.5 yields 0.8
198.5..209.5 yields 0.7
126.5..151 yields 4.9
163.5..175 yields 3.6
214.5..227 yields 0.7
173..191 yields 1.8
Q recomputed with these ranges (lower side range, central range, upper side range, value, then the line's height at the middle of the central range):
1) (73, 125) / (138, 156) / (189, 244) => 6.3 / 12.6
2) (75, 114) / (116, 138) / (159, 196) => -3.7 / 11.3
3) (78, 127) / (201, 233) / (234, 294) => 0.8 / 13.9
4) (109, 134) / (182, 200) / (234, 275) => 1.2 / 14.1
